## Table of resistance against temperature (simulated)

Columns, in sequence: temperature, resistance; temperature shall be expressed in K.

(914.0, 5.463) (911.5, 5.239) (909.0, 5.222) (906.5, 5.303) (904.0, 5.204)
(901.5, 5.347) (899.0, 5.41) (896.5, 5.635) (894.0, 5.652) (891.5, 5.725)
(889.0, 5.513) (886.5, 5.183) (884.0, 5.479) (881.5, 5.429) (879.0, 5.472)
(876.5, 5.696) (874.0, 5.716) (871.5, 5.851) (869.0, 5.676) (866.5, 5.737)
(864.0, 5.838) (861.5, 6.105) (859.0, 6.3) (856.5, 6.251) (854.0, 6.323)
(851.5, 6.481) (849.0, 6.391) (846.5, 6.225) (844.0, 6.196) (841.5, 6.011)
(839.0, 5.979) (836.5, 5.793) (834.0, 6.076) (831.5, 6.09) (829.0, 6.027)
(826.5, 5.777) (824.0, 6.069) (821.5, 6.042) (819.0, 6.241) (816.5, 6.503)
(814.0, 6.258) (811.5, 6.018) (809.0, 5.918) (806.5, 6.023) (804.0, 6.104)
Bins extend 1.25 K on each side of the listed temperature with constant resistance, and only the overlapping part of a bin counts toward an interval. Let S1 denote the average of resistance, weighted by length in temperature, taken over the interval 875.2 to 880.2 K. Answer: 5.59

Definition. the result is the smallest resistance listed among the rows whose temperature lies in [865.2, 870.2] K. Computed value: 5.676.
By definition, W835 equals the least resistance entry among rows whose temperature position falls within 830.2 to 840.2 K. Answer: 5.793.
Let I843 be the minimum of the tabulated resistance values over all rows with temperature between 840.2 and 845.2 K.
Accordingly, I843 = 6.011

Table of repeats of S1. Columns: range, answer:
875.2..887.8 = 5.45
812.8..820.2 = 6.34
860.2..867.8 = 5.89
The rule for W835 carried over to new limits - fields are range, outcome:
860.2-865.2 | 5.838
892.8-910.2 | 5.204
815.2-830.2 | 5.777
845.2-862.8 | 6.105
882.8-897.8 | 5.183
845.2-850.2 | 6.225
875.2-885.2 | 5.429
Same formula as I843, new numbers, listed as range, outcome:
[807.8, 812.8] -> 5.918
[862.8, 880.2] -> 5.472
